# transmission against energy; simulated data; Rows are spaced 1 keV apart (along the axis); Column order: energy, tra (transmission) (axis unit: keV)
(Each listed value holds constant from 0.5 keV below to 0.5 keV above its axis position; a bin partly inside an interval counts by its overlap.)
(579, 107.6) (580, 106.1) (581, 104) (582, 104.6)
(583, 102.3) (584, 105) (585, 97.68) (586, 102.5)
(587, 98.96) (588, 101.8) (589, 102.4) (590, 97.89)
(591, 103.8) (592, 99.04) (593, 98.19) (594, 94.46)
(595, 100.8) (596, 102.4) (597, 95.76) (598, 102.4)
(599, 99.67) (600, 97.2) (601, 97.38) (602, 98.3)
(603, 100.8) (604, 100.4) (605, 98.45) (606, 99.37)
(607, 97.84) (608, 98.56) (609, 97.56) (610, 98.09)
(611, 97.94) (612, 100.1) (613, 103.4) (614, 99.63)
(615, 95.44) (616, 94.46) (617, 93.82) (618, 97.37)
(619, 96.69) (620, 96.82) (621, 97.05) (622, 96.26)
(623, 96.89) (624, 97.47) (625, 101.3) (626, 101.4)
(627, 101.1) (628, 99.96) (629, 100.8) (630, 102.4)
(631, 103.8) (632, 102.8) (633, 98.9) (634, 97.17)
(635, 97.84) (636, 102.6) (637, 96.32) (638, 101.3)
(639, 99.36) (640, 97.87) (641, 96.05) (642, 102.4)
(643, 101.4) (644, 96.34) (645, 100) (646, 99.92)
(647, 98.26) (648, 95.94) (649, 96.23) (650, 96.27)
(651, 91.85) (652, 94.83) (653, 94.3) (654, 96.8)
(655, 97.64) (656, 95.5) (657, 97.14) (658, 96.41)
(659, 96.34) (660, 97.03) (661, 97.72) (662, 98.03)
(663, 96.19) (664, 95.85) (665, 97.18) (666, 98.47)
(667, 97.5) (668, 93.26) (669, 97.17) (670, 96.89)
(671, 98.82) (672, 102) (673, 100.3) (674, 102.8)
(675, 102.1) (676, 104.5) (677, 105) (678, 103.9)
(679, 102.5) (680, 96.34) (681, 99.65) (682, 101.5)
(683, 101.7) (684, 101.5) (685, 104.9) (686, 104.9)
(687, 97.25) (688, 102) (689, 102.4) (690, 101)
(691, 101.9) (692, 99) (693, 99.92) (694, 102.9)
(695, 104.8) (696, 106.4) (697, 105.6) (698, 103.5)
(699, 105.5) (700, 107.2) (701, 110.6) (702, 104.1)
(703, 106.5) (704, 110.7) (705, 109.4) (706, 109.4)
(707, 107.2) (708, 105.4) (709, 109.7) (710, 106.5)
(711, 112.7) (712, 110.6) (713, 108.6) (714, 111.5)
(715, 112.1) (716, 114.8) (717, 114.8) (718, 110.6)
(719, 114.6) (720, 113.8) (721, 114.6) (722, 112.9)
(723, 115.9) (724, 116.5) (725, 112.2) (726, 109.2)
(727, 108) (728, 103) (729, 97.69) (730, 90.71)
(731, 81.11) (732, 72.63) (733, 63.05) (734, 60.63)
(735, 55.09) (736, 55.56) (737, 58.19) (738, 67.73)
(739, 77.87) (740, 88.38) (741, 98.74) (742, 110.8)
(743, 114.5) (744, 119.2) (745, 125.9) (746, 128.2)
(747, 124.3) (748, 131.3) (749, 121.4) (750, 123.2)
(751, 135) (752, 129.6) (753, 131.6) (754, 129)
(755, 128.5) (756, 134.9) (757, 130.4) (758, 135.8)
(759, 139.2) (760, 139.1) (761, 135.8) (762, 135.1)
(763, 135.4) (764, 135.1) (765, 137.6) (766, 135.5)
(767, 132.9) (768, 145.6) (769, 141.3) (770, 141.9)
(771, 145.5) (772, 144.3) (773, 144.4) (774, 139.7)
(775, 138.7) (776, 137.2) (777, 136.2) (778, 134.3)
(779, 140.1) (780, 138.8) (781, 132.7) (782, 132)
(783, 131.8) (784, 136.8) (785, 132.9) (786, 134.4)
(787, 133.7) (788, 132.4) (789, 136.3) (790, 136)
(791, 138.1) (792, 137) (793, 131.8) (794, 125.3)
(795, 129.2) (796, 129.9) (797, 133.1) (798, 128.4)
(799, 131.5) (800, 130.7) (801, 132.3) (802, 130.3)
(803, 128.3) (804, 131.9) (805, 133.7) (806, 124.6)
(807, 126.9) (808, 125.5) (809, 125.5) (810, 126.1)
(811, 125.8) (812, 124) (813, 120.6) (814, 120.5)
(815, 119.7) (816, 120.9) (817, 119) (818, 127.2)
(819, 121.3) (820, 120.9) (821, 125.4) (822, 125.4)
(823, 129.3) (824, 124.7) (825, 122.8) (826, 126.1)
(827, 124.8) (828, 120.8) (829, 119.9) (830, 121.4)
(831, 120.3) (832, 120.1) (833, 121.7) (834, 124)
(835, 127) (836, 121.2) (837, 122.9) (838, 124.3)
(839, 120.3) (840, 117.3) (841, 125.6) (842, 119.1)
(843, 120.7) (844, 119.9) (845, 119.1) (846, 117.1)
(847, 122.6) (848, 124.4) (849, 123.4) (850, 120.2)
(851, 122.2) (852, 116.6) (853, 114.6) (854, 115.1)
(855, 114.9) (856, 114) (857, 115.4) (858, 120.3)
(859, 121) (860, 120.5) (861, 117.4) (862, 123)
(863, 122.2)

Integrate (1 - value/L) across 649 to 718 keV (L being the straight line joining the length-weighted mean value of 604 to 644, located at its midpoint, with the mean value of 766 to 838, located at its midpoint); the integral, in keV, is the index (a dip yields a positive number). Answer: 4.39 keV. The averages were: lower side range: 98.9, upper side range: 130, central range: 102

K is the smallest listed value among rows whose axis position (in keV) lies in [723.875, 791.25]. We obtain 55.09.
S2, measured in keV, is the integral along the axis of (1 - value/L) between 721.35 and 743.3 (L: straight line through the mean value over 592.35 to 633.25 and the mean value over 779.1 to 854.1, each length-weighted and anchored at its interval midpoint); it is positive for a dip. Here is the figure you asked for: 4.8 keV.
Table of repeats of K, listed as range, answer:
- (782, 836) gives 119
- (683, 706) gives 97.25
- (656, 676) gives 93.26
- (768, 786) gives 131.8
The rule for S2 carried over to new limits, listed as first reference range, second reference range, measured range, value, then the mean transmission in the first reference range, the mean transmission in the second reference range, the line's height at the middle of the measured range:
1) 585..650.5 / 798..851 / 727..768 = 1.2 keV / 99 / 124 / 115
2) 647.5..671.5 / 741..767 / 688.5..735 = 4.2 keV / 96.4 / 129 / 115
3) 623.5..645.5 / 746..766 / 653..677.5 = 2.2 keV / 99.9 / 132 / 108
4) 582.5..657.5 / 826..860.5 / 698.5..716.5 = -0.3 keV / 98.8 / 120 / 107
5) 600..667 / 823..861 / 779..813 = -4.5 keV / 98.2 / 121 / 116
